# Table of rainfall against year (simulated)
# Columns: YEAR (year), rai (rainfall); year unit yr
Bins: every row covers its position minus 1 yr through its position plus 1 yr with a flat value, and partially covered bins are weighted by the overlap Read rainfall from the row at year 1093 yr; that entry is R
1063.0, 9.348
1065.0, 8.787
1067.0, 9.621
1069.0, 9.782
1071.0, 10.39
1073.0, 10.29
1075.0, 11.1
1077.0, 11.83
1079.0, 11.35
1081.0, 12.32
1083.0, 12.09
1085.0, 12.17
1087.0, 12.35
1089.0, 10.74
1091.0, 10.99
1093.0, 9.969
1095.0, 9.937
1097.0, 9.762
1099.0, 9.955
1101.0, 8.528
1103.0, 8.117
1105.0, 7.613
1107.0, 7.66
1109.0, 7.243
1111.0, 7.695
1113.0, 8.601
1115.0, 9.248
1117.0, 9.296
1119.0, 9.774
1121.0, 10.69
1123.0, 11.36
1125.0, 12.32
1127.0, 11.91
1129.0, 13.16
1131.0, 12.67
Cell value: 9.969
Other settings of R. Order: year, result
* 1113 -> 8.601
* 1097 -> 9.762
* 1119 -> 9.774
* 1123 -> 11.36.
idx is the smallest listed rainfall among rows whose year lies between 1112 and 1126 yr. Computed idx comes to 8.601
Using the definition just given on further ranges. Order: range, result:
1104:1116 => 7.243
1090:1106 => 7.613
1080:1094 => 9.969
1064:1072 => 8.787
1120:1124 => 10.69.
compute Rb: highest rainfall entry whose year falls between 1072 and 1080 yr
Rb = 11.83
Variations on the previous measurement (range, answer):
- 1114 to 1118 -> 9.296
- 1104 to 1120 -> 9.774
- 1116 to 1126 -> 12.32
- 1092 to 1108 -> 9.969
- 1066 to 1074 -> 10.39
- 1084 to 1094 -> 12.35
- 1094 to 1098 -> 9.937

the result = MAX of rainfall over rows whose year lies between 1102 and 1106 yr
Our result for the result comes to 8.117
